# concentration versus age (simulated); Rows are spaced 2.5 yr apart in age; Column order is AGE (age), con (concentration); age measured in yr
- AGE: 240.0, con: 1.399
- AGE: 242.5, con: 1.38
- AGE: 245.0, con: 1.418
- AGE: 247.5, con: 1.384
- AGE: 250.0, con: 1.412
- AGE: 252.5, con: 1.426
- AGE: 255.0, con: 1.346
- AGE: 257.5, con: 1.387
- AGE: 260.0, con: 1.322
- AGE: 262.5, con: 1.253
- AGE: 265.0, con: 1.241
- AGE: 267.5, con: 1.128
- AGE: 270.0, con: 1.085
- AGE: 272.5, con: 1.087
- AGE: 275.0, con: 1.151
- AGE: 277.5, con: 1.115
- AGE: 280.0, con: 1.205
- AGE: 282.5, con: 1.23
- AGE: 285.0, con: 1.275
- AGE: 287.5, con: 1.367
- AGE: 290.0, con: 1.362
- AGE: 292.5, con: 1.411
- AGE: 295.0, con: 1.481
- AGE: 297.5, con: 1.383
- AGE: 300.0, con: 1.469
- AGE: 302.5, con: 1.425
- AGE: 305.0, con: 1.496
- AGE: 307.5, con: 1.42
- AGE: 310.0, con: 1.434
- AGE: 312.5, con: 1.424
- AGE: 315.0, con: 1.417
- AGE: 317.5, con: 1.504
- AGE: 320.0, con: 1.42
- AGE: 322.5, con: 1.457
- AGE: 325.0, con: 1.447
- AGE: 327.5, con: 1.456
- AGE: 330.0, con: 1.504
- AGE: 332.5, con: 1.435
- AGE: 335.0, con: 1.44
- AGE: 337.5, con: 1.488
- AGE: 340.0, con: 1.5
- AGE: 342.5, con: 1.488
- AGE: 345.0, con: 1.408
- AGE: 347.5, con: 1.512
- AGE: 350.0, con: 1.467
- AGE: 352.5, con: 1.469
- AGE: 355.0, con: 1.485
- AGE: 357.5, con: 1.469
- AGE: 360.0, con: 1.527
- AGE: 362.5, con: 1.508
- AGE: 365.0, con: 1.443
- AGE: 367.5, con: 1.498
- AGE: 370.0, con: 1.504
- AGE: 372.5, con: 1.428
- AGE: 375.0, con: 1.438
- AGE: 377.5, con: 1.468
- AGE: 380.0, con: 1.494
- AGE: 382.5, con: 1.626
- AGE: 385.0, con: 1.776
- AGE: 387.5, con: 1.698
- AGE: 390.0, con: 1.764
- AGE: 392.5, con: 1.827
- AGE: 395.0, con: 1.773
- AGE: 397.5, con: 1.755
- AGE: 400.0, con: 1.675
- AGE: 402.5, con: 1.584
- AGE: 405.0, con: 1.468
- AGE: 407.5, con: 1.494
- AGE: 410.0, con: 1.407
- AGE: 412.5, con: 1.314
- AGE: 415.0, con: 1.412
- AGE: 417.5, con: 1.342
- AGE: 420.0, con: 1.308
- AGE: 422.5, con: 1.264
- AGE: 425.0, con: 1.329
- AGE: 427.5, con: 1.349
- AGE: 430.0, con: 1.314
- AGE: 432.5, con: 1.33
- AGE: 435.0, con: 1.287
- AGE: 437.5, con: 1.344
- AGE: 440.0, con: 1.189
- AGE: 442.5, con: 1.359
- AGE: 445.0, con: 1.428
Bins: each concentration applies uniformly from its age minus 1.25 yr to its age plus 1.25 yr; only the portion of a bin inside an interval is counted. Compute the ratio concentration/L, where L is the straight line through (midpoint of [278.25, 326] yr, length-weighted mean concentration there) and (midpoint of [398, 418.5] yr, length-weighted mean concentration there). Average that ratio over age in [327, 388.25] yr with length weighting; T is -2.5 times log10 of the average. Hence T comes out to -0.05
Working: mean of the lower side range 1.4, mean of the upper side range 1.47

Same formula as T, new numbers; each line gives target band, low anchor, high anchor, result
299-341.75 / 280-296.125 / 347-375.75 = -0.04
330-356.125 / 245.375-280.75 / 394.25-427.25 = -0.08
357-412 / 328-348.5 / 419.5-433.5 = -0.13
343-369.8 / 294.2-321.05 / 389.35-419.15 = 0.02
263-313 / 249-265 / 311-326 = 0.07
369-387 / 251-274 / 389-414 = 0.00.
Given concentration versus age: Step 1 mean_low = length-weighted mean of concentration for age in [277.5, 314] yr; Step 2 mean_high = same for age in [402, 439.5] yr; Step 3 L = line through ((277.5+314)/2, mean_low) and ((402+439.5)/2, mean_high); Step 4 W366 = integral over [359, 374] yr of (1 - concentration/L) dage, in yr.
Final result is -1.3 yr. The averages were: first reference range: 1.38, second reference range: 1.36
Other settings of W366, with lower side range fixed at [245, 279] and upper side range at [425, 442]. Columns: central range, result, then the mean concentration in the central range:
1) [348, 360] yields -1.8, 1.48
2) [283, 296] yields -1.0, 1.37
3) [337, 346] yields -1.3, 1.47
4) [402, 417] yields -1.5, 1.43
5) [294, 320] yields -3.5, 1.44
